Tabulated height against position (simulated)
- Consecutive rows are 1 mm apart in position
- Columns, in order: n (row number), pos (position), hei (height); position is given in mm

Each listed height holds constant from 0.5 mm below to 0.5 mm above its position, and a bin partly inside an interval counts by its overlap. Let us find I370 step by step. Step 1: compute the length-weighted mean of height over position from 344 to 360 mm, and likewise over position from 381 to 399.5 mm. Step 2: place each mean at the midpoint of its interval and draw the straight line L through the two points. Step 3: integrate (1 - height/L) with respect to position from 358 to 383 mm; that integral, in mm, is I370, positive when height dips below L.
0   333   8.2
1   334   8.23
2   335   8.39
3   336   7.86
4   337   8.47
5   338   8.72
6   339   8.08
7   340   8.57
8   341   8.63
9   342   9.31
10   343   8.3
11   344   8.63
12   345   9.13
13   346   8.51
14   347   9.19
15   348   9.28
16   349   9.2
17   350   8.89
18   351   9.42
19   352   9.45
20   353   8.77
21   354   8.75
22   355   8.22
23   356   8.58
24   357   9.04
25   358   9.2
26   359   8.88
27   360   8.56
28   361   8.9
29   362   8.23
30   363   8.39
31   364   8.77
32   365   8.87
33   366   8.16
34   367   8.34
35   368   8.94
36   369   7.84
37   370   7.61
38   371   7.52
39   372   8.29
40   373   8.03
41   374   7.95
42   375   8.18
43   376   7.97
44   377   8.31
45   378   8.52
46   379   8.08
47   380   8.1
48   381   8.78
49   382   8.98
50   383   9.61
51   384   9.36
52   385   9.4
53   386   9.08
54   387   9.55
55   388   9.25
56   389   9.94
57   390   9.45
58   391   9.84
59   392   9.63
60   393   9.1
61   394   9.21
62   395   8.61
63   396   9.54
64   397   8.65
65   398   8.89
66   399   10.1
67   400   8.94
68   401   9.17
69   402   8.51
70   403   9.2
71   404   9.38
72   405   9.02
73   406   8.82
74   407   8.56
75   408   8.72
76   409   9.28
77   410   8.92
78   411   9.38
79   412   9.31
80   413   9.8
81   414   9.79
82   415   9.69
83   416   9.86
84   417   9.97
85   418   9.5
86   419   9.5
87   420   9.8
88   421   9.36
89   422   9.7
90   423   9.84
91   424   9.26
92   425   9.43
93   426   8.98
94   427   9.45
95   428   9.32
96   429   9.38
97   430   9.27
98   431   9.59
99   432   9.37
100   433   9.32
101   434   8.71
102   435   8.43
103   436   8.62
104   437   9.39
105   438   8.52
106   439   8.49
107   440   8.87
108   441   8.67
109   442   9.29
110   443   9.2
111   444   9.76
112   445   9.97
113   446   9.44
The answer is 2.04 mm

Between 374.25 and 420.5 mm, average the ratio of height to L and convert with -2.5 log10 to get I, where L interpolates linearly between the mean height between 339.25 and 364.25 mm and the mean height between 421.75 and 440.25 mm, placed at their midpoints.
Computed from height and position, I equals -0.02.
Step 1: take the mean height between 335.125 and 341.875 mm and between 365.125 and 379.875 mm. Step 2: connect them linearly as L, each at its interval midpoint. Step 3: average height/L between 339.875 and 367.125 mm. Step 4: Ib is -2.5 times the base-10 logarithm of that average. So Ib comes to -0.06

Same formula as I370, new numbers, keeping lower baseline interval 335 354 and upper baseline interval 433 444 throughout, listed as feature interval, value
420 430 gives -0.6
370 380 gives 0.8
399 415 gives -0.6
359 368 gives 0.2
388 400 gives -0.7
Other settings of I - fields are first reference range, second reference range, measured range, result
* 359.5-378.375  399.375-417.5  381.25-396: -0.071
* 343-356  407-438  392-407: 0.014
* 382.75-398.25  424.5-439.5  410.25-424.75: -0.051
